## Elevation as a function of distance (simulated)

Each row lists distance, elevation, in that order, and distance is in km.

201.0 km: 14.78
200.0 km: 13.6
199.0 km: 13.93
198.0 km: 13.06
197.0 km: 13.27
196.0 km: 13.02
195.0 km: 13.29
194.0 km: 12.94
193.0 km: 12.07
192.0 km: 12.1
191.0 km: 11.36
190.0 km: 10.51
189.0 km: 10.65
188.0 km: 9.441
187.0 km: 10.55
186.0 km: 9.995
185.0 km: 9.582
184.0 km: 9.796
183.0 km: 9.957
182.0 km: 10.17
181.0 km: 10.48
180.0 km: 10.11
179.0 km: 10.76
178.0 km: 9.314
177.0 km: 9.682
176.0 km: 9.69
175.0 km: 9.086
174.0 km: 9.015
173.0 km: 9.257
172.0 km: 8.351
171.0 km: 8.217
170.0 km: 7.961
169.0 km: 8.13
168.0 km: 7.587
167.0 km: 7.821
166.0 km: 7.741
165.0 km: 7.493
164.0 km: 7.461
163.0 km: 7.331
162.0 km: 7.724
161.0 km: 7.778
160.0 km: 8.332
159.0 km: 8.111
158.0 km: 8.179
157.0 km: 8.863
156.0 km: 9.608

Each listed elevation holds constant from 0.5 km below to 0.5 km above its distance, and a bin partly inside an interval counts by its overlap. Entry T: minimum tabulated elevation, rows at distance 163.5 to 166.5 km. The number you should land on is 7.461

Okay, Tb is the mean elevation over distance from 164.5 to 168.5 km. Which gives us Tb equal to 7.66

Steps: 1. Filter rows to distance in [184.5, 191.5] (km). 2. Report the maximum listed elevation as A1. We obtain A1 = 11.36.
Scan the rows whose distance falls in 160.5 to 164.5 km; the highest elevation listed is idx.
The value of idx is 7.778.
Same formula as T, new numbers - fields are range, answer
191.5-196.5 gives 12.07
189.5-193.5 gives 10.51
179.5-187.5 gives 9.582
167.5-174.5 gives 7.587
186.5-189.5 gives 9.441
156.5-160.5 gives 8.111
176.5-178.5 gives 9.314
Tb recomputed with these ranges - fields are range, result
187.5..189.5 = 10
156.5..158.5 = 8.52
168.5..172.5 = 8.16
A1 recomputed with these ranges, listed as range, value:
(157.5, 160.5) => 8.332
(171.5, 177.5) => 9.69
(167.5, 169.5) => 8.13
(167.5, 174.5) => 9.257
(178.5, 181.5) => 10.76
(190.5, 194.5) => 12.94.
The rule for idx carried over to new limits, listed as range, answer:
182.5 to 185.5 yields 9.957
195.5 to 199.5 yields 13.93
